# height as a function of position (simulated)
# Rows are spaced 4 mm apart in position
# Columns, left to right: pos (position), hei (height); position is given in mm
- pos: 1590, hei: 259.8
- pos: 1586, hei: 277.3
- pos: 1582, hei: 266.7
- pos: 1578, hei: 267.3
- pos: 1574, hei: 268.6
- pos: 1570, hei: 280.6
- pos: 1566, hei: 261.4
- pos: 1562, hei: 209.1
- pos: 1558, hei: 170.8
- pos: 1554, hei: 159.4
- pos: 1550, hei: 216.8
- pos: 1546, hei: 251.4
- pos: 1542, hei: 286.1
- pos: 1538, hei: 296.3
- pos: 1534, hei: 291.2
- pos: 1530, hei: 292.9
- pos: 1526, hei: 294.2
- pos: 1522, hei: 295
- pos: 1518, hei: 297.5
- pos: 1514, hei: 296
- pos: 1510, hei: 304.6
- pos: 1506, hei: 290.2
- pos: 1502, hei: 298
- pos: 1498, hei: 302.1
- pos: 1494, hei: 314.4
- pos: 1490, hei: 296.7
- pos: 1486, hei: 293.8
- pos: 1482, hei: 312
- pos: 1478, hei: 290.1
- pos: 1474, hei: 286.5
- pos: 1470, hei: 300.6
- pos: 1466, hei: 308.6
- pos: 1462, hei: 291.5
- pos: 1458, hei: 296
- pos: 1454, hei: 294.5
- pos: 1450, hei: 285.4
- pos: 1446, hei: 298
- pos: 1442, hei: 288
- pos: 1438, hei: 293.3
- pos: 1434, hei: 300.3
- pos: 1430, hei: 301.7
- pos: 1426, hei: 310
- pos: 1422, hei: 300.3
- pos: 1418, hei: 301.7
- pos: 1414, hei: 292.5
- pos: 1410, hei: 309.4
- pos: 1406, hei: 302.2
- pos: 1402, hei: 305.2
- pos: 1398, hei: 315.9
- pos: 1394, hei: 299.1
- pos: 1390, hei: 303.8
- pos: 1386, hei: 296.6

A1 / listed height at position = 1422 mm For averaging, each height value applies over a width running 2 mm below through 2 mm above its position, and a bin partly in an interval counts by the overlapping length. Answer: 300.3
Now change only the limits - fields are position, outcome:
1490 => 296.7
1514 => 296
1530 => 292.9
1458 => 296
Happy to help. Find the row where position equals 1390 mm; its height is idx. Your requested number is 303.8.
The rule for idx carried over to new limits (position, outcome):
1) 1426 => 310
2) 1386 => 296.6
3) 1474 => 286.5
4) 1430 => 301.7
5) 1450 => 285.4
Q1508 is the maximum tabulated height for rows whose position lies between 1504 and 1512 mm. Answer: 304.6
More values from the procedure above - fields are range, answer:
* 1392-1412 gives 315.9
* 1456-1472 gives 308.6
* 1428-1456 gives 301.7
